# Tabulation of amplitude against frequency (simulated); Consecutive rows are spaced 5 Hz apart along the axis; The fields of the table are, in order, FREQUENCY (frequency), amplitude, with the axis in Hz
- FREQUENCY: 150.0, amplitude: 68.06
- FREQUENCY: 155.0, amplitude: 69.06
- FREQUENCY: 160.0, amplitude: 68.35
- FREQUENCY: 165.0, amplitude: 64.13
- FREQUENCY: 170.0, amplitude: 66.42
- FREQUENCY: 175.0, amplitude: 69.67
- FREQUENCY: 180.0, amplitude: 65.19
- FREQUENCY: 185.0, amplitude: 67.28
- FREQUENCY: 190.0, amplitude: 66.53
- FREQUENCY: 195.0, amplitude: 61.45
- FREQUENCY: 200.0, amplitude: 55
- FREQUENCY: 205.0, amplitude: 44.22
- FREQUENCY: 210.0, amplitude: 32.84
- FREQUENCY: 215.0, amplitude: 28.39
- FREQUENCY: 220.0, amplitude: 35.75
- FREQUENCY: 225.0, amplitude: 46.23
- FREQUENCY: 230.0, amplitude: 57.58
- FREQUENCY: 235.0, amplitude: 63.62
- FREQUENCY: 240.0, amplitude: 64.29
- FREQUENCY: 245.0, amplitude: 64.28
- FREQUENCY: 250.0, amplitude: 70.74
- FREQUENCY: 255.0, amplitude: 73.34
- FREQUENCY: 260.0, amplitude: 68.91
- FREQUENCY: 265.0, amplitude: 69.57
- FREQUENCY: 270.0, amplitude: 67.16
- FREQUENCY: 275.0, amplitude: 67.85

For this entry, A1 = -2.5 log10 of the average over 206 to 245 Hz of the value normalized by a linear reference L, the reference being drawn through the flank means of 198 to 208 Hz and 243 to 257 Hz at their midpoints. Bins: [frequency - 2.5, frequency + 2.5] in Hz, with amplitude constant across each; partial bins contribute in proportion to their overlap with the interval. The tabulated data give 0.23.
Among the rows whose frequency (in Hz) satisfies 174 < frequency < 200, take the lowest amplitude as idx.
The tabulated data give 55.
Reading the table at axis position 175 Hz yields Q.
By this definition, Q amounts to 69.67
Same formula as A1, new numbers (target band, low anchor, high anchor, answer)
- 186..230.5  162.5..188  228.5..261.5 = 0.358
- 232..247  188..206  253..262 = 0.054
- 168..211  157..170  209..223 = -0.194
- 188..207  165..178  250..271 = 0.194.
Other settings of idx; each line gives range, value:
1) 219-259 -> 35.75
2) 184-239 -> 28.39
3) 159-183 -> 64.13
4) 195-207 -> 44.22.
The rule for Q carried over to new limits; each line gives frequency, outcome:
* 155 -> 69.06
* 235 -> 63.62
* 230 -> 57.58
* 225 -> 46.23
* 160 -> 68.35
